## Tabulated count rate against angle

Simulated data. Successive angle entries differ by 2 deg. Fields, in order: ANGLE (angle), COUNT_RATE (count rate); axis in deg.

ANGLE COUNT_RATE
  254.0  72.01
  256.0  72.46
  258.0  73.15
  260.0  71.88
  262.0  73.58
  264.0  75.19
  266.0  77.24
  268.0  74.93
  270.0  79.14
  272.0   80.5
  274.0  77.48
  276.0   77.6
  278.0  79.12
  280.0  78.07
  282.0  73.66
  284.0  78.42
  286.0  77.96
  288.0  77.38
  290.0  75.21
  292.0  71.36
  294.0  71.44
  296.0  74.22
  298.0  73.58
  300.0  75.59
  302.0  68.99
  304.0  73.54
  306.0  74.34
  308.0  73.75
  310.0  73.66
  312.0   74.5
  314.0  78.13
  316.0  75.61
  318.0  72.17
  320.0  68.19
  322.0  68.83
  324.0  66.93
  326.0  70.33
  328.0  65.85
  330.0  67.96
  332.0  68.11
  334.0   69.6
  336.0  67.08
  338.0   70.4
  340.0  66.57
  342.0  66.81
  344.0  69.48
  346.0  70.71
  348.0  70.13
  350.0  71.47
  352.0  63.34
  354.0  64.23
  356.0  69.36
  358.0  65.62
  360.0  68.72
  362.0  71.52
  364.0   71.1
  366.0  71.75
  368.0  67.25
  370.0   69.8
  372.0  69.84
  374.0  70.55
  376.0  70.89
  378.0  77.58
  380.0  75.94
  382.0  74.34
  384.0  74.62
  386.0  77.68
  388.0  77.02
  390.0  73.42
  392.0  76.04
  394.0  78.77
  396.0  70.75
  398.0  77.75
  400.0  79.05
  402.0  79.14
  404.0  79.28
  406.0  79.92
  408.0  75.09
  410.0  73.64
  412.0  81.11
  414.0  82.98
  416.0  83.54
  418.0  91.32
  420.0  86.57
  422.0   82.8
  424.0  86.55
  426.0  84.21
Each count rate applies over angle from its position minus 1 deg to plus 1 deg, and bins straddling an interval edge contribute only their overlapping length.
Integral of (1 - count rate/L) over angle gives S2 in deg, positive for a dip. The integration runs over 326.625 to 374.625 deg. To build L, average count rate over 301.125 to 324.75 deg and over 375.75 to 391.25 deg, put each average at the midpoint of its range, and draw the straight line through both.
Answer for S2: 3.5 deg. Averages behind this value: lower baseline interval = 72.5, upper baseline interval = 75.4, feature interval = 68.6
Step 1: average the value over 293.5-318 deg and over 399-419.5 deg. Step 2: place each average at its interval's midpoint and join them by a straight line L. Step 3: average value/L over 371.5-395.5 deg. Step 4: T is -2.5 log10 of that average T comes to 0.06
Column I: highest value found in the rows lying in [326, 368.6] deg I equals 71.75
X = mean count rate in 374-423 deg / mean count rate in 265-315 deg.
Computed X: 1.03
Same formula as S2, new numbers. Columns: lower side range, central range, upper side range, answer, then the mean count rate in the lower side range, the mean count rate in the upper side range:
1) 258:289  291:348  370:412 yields 3.95 deg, 76.7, 75.6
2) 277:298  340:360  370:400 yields 1.89 deg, 75.6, 74.6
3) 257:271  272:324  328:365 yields -1.57 deg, 75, 68.4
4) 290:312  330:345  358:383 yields 0.82 deg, 73.2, 71.4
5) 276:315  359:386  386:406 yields 1.58 deg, 75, 77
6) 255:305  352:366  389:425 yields 1.76 deg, 75.3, 79.9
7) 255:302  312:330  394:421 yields 1.44 deg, 75.5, 80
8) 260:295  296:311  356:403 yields 0.42 deg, 76.2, 73.4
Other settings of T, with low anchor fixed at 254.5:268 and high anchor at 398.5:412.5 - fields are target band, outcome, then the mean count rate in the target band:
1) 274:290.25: -0.04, 77.3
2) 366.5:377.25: 0.11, 69.9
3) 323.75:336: 0.12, 68.1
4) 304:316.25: 0.01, 74.8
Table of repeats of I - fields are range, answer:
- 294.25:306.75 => 75.59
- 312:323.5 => 78.13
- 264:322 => 80.5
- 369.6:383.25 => 77.58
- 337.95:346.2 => 70.71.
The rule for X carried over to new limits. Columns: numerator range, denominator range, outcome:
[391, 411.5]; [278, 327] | 1.05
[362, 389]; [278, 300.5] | 0.97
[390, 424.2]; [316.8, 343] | 1.17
